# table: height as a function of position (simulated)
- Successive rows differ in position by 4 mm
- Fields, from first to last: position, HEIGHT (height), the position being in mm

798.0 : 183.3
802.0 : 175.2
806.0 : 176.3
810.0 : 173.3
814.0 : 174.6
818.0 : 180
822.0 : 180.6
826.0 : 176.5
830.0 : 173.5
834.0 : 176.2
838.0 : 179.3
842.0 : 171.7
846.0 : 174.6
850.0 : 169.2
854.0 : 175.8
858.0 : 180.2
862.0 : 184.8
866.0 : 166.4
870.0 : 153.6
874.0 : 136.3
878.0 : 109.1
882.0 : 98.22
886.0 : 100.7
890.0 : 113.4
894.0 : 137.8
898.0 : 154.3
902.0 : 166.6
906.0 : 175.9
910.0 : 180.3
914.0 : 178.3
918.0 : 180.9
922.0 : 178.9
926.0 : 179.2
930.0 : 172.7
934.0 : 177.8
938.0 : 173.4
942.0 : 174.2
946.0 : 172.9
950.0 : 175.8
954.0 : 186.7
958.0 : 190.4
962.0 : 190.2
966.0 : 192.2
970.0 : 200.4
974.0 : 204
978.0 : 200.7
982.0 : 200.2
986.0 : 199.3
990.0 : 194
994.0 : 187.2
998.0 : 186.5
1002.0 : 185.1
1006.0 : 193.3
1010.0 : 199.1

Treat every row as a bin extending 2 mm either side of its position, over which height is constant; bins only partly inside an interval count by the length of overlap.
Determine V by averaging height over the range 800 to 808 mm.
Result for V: 176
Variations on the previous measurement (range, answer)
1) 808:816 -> 174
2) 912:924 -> 179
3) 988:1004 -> 188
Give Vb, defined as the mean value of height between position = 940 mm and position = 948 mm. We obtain 174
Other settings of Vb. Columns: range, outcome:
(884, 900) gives 127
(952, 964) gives 189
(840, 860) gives 174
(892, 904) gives 153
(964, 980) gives 199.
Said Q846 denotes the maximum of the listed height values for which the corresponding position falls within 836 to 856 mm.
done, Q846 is 179.3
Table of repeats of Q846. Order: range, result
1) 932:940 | 177.8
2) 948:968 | 192.2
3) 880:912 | 180.3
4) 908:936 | 180.9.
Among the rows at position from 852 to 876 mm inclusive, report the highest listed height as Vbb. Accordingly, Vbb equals 184.8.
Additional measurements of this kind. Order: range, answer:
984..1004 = 199.3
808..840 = 180.6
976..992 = 200.7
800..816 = 176.3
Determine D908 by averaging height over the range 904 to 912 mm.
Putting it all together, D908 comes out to 178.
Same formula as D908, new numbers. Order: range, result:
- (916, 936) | 178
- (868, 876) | 145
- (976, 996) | 196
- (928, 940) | 175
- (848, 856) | 172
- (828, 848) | 175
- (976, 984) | 200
